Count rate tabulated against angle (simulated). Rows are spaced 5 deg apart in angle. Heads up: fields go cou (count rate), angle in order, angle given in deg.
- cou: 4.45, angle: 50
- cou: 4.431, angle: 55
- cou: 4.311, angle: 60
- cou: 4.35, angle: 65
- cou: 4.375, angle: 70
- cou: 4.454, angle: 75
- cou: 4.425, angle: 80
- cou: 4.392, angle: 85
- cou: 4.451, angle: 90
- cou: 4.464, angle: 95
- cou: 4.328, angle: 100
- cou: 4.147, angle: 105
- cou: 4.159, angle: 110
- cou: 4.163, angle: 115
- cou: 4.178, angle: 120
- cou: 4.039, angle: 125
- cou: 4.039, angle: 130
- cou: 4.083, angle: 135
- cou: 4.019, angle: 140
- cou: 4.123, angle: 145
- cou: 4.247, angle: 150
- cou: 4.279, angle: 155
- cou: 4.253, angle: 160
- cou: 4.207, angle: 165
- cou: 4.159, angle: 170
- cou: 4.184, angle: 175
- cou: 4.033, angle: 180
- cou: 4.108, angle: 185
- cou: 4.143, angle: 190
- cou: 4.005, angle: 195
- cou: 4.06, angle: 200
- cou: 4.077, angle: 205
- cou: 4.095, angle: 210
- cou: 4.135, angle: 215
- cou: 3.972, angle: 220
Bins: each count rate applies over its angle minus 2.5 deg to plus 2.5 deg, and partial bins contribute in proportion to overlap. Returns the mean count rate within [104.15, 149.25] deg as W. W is 4.11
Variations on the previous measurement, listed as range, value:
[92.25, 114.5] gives 4.27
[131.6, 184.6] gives 4.15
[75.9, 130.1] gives 4.27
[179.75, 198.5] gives 4.08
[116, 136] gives 4.09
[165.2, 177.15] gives 4.18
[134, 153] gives 4.12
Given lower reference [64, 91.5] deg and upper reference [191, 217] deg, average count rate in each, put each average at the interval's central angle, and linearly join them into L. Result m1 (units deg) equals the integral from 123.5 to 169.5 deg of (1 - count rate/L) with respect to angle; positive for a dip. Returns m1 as 0.9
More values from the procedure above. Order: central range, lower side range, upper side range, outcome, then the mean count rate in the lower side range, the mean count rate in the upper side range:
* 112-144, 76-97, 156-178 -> 1.7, 4.43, 4.2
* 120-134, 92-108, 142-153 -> 0.6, 4.31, 4.18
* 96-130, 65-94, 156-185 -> 1.2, 4.42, 4.17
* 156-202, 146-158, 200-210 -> 0.3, 4.25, 4.08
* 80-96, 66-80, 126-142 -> -0.4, 4.41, 4.05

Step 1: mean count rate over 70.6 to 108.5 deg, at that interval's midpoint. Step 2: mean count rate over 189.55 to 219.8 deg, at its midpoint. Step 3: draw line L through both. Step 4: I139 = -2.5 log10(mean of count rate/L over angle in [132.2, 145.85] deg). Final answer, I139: 0.05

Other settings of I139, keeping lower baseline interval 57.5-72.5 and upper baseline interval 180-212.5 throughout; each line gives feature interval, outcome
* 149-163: -0.03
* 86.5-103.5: -0.03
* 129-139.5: 0.04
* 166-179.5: -0.01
